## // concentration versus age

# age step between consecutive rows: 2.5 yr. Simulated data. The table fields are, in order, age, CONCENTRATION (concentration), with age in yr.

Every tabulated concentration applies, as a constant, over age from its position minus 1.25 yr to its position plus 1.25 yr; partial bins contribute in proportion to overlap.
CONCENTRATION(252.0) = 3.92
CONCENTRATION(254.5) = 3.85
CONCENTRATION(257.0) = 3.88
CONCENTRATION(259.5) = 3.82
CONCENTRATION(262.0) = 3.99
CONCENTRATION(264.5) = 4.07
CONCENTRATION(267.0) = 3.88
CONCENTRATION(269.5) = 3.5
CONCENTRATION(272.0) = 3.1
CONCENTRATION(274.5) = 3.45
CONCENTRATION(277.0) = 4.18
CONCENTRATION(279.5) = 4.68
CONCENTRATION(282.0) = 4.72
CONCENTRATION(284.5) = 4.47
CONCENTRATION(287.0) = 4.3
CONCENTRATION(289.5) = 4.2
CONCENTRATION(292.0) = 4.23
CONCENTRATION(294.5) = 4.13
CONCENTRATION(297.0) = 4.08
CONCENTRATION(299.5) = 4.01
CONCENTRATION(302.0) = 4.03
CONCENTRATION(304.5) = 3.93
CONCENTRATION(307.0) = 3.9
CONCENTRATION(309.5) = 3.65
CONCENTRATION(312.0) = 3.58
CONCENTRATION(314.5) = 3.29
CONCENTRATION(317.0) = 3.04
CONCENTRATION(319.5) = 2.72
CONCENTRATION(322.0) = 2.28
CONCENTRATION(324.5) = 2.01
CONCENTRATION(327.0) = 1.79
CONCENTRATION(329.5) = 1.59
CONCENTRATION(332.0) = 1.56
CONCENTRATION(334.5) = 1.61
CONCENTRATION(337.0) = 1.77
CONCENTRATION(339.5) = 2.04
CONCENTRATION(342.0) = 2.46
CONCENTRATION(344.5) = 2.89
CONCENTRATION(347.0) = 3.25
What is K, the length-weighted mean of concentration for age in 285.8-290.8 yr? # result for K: 4.25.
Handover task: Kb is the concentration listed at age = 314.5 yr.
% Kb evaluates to 3.29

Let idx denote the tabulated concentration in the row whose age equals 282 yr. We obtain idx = 4.72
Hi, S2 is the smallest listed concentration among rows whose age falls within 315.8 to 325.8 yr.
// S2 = 2.01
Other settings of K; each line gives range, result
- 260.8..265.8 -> 4.03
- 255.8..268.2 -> 3.93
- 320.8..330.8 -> 1.91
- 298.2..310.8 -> 3.9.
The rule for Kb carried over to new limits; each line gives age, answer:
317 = 3.04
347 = 3.25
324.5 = 2.01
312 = 3.58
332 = 1.56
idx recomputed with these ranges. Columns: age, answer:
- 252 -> 3.92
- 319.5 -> 2.72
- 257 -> 3.88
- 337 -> 1.77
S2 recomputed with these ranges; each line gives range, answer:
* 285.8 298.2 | 4.08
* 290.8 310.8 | 3.65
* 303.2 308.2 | 3.9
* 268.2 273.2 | 3.1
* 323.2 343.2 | 1.56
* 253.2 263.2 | 3.82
